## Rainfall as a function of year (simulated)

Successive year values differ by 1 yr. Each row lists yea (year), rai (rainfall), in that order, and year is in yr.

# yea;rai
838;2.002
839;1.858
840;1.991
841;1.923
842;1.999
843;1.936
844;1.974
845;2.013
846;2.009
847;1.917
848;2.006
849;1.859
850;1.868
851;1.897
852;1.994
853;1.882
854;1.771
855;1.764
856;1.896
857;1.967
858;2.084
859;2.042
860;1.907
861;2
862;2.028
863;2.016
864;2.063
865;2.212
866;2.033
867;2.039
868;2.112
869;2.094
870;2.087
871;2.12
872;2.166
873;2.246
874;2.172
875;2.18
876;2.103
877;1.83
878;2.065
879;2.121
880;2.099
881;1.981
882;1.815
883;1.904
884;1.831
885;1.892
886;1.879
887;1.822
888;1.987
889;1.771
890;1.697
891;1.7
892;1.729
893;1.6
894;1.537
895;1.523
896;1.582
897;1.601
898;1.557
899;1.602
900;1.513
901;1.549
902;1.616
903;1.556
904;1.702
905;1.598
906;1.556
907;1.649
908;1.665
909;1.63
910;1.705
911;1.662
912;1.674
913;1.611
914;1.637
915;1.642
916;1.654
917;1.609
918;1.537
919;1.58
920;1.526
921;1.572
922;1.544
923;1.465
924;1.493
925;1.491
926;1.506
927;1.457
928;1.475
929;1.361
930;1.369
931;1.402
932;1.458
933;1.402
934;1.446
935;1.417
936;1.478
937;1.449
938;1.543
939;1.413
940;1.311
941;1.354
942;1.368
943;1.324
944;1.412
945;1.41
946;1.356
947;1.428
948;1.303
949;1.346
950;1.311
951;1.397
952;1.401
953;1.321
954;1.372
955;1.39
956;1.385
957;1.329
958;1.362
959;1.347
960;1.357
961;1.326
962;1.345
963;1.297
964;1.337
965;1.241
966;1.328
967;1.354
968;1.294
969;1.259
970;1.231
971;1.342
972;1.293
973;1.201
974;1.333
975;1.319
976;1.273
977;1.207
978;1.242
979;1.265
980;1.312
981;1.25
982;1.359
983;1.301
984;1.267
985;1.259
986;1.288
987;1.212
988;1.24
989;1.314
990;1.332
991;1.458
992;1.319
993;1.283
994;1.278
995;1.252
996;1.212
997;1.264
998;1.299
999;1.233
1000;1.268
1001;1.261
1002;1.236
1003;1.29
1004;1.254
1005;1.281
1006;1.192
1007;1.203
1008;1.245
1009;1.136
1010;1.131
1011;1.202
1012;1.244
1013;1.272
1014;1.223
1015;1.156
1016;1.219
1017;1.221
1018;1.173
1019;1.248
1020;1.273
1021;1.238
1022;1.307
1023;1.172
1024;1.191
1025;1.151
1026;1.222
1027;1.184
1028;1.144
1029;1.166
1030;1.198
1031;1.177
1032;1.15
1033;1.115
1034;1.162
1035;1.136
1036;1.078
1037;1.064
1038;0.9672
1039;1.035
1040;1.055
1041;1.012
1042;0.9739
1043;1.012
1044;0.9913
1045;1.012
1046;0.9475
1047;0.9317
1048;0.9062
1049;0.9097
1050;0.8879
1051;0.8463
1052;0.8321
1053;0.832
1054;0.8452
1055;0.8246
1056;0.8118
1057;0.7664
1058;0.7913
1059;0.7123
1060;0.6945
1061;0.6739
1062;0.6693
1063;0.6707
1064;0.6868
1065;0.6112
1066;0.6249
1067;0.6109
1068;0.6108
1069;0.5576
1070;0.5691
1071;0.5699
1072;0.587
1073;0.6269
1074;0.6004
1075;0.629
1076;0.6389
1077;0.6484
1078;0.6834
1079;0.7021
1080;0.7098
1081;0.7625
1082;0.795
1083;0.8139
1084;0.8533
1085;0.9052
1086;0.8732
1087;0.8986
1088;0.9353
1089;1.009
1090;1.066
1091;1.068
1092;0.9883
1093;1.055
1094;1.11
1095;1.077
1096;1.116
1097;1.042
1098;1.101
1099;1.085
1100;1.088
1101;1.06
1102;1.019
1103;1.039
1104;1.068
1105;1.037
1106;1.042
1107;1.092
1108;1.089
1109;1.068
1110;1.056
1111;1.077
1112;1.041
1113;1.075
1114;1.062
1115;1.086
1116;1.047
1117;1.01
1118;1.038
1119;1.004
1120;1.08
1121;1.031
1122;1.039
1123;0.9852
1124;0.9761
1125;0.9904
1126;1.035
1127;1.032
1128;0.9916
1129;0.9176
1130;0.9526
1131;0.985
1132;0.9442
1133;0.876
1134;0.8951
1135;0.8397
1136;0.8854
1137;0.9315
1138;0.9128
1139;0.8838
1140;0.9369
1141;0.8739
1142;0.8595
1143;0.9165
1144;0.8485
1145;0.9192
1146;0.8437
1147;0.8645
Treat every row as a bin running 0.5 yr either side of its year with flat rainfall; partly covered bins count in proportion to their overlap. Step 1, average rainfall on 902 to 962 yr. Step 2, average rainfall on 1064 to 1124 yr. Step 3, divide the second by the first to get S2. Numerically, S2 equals 0.6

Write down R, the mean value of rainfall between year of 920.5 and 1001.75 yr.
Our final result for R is 1.35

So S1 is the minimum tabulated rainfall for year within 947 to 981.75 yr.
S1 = 1.201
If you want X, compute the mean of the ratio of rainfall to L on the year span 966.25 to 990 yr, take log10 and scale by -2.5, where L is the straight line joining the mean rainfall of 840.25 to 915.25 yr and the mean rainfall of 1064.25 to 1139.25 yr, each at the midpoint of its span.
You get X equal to 0.13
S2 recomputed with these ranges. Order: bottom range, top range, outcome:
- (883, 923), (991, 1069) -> 0.64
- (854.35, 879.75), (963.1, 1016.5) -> 0.62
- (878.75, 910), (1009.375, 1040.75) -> 0.68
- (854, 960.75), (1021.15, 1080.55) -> 0.53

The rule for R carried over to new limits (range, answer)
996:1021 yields 1.23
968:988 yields 1.27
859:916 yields 1.83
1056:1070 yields 0.669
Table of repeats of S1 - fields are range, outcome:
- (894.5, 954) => 1.303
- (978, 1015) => 1.131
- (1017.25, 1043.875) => 0.9672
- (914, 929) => 1.361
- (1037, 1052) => 0.8321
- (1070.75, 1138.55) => 0.5699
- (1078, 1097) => 0.6834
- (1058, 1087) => 0.5576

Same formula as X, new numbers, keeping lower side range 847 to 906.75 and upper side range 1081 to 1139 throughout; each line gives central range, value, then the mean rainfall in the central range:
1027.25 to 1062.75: 0.30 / 0.952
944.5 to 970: 0.17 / 1.34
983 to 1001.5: 0.13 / 1.28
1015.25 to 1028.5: 0.10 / 1.21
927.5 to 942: 0.17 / 1.42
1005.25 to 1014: 0.14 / 1.21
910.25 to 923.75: 0.09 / 1.59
